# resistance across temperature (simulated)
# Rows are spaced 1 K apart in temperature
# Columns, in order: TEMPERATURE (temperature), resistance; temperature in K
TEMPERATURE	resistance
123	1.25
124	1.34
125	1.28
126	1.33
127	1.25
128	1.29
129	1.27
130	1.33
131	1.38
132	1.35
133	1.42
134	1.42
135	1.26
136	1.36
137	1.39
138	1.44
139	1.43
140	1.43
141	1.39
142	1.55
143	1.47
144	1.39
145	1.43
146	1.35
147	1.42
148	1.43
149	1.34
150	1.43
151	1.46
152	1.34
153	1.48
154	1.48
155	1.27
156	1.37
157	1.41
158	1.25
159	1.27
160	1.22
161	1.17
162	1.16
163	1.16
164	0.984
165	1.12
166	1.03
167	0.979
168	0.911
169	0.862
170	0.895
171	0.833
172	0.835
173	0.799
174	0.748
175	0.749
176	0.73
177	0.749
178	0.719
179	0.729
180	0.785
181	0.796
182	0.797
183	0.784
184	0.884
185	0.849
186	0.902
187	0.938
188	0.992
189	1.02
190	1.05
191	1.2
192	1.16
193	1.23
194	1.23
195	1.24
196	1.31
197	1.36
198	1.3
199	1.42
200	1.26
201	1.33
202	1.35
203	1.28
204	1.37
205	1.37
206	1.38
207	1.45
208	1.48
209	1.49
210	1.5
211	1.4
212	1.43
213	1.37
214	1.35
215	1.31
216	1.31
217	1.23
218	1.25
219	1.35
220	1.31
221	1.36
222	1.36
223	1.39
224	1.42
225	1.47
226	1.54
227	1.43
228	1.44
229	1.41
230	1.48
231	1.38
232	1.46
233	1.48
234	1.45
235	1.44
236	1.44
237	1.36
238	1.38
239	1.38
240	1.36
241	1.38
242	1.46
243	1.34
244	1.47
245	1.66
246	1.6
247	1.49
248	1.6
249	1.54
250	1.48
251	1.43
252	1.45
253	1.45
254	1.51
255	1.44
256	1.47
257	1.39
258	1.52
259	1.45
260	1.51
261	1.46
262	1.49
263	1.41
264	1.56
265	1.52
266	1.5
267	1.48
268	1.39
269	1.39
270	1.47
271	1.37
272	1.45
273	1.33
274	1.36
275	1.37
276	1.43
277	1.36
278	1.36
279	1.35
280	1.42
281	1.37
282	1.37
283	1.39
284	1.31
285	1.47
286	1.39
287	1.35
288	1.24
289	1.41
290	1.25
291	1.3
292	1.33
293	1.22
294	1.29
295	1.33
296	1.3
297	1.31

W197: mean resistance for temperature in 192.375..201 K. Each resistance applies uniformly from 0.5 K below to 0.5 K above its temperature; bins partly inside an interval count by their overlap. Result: 1.29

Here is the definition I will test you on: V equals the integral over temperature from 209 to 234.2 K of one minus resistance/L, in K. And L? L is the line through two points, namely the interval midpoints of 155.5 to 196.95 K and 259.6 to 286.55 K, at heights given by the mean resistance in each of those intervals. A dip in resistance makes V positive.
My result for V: -4.2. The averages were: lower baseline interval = 1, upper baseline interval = 1.42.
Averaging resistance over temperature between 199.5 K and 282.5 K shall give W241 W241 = 1.42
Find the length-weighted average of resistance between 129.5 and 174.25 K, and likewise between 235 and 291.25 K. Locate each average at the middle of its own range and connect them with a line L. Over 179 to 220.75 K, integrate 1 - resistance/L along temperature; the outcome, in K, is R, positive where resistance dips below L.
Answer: 3.8 K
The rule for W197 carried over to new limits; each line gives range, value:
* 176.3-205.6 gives 1.08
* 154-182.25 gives 0.987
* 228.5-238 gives 1.43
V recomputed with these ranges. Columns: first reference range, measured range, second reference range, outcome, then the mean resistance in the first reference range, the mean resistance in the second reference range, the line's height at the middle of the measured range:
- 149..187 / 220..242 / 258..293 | -3.0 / 1.03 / 1.4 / 1.25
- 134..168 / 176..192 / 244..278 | 5.6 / 1.32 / 1.46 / 1.36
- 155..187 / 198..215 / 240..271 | -3.1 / 0.956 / 1.47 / 1.17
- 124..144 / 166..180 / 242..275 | 5.8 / 1.37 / 1.47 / 1.4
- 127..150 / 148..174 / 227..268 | 4.5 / 1.39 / 1.46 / 1.4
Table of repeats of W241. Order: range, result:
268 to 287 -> 1.39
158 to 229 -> 1.16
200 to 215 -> 1.39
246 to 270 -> 1.48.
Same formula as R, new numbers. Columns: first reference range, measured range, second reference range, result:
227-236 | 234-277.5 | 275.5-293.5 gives -1.5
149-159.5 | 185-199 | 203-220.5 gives 2.3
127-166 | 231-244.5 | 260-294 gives -0.4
